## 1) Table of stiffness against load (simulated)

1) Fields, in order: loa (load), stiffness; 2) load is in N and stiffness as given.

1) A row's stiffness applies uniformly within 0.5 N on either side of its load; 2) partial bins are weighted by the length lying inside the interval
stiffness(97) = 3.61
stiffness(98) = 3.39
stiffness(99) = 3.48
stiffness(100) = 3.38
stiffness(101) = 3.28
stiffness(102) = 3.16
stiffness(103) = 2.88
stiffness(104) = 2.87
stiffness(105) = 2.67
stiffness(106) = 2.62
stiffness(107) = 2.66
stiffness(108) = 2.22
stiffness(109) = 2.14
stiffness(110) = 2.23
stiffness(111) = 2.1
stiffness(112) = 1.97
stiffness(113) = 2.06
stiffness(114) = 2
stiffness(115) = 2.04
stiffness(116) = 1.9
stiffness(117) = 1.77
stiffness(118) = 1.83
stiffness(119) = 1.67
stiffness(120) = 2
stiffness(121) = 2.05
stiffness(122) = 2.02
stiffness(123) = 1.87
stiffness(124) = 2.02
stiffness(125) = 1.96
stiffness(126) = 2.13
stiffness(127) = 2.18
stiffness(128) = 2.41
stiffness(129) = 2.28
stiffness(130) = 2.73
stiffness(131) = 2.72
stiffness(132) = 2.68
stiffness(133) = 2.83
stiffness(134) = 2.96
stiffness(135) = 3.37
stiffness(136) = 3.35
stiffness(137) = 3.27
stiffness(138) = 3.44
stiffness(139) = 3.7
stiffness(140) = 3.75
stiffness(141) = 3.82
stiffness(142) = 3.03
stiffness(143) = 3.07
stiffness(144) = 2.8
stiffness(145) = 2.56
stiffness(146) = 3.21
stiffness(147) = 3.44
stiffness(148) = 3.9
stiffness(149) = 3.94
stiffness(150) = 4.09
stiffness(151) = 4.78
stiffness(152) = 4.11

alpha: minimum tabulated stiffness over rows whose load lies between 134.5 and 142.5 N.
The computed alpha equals 3.03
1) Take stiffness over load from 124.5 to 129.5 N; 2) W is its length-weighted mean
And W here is 2.19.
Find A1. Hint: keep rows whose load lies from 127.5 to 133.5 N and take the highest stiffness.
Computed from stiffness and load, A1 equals 2.83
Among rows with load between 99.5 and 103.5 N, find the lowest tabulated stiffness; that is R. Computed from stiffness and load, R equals 2.88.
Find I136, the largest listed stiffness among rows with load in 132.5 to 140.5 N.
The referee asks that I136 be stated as 3.75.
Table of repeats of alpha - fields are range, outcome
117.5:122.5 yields 1.67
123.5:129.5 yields 1.96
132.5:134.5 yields 2.83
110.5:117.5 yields 1.77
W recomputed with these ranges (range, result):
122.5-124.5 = 1.95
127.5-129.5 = 2.34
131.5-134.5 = 2.82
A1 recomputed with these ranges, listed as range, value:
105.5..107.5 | 2.66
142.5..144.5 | 3.07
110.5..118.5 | 2.1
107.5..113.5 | 2.23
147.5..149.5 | 3.94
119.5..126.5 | 2.13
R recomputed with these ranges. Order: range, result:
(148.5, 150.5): 3.94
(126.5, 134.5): 2.18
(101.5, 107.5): 2.62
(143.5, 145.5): 2.56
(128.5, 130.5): 2.28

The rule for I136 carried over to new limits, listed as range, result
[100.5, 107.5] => 3.28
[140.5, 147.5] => 3.82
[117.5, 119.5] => 1.83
